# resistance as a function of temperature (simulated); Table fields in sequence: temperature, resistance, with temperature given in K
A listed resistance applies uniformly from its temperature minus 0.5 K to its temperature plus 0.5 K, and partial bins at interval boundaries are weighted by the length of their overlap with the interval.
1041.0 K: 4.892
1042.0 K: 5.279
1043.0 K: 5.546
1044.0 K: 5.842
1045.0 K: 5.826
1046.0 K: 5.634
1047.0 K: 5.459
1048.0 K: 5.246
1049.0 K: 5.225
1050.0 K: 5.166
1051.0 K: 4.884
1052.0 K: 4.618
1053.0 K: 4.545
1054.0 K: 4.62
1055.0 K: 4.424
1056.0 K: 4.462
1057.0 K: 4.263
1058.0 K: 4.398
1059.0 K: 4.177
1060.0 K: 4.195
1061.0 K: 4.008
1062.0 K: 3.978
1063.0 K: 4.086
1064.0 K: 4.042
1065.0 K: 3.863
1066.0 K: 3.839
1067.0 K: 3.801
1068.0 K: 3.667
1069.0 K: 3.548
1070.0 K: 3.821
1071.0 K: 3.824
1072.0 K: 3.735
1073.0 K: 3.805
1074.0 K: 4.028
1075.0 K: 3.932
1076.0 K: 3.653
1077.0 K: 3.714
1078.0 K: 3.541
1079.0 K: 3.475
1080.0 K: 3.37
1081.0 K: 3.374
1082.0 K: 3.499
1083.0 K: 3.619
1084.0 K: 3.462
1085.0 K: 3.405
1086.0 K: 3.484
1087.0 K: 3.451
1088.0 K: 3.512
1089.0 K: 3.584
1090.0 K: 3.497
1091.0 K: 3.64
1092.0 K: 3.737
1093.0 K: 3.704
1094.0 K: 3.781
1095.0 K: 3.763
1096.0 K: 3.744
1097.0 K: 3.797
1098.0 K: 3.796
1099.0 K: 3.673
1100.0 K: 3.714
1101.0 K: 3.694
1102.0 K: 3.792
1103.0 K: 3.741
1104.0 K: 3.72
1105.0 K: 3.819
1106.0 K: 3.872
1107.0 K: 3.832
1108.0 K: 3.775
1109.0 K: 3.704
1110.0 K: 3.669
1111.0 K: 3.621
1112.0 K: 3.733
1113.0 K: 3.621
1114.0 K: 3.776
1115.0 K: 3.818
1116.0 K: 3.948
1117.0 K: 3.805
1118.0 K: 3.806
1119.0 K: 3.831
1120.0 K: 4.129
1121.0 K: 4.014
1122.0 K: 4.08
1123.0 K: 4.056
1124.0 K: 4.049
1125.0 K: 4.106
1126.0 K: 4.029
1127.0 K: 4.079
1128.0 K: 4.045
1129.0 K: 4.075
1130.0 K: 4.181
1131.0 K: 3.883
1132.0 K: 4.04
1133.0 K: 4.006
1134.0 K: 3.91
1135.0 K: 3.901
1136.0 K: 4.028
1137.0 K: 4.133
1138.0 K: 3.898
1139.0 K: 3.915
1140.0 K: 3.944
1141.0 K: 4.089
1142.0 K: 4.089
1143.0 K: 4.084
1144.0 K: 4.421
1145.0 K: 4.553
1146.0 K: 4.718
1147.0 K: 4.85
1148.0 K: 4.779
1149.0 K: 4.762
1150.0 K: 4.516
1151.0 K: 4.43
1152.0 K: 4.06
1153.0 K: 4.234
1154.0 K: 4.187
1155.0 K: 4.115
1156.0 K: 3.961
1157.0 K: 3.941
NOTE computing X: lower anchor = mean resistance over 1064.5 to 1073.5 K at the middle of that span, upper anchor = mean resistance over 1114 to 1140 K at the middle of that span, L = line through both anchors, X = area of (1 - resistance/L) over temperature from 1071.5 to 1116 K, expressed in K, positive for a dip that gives 2.1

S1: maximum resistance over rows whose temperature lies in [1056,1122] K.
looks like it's 4.462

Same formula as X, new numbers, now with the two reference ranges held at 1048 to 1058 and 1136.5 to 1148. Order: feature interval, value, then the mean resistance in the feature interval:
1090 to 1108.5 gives 3.0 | 3.75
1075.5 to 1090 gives 3.3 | 3.51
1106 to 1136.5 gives 3.2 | 3.92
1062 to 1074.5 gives 2.1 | 3.84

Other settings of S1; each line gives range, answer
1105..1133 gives 4.181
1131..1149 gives 4.85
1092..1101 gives 3.797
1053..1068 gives 4.62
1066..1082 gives 4.028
